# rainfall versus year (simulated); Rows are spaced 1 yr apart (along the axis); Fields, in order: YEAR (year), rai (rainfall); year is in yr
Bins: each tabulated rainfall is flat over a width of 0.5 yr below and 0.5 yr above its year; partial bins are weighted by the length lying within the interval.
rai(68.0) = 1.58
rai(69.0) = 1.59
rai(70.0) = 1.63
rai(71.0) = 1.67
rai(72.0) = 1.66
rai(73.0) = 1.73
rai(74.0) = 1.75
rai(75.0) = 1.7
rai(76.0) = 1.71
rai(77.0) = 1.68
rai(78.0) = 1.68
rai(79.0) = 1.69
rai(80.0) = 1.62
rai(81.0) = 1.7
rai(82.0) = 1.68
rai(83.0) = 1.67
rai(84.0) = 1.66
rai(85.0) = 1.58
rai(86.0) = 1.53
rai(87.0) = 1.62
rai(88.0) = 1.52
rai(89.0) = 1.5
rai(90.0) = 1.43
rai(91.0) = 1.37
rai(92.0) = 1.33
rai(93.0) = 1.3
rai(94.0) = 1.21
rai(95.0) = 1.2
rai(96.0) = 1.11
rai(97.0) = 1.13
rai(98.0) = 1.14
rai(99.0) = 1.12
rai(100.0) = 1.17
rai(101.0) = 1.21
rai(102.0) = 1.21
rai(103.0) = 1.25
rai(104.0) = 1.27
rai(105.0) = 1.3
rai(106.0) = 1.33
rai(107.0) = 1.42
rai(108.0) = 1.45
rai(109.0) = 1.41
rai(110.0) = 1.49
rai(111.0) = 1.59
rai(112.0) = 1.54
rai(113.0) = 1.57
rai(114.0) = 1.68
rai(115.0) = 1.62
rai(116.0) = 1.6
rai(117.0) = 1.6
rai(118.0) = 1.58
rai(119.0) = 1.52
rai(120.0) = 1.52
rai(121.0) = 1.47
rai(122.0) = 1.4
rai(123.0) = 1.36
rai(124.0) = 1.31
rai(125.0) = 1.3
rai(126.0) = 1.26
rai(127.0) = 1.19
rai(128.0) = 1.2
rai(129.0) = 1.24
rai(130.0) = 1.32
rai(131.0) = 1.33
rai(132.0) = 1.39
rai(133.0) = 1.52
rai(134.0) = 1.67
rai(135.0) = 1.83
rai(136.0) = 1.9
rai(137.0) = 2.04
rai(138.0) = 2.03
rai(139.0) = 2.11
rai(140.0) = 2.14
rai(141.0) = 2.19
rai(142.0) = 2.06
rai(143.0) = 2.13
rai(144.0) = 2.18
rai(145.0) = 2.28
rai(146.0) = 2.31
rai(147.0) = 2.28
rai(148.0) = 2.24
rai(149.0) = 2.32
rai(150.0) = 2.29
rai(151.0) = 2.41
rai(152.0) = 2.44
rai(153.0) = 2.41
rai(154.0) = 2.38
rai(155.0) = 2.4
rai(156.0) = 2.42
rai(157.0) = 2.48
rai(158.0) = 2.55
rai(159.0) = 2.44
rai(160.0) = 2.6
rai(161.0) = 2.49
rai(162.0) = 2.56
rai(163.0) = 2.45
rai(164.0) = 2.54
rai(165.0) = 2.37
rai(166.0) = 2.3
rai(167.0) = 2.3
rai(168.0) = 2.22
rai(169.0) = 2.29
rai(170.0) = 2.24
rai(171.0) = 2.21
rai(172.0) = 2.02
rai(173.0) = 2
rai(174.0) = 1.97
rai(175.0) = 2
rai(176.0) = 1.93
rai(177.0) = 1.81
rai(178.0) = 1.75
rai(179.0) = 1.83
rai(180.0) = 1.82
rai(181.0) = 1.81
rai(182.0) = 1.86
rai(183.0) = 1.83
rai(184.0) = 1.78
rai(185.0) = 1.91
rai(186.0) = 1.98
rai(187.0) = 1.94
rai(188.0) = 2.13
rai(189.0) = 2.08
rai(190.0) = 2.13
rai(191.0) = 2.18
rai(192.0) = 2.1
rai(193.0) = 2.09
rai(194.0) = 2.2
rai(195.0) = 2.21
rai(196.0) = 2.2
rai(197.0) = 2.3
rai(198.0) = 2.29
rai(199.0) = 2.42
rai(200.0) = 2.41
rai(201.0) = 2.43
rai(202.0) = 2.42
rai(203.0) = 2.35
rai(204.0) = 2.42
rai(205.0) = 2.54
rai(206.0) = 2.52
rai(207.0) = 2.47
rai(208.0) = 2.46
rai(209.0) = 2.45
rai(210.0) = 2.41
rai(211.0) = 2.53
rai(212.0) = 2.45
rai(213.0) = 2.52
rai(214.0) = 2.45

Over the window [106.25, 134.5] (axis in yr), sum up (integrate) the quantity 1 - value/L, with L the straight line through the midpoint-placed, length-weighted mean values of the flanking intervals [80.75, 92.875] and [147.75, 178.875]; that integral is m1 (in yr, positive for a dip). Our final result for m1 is 6.2 yr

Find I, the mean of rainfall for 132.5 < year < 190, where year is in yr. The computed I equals 2.15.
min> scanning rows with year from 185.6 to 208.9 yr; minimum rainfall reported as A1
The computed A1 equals 1.94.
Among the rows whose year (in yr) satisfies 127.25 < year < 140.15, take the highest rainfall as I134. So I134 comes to 2.14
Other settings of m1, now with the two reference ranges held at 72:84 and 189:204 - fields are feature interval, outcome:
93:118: 6.35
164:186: 1.37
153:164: -2.09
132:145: 0.09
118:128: 2.80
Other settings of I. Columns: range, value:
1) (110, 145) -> 1.64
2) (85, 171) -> 1.77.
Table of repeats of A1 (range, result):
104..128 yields 1.19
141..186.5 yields 1.75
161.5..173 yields 2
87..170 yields 1.11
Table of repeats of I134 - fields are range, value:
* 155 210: 2.6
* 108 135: 1.83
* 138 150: 2.32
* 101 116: 1.68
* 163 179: 2.54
